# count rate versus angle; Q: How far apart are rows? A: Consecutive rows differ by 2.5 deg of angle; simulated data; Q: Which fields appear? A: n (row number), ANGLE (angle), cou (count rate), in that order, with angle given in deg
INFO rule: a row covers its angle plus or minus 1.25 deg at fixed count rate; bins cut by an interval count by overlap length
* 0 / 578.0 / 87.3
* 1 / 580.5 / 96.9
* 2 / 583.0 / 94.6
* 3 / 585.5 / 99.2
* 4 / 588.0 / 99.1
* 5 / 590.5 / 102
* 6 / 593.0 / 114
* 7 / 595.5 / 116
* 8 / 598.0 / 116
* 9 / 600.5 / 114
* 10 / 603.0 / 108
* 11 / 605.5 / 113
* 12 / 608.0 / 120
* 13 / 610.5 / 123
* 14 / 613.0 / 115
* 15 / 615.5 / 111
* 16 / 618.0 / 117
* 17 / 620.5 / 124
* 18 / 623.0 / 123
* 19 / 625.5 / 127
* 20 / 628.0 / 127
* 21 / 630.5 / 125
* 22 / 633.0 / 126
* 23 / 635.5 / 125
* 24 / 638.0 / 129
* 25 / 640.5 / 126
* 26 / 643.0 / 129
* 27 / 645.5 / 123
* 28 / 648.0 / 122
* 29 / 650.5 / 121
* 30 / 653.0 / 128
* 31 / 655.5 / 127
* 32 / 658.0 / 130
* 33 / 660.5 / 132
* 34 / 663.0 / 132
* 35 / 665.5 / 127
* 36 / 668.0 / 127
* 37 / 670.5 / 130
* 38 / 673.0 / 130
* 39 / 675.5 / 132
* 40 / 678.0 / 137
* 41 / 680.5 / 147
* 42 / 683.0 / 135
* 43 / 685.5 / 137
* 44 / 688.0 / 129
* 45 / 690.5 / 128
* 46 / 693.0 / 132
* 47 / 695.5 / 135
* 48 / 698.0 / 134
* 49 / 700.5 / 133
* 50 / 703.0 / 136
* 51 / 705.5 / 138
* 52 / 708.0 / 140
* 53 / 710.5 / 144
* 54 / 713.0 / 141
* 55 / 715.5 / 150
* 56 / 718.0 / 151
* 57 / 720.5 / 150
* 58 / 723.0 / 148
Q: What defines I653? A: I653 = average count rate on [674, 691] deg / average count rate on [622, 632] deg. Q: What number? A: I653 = 1.1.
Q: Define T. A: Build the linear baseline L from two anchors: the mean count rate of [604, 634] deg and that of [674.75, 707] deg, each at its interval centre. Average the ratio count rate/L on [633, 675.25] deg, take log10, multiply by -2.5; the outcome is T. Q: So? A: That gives 0.00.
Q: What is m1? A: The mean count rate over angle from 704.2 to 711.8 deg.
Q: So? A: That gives 141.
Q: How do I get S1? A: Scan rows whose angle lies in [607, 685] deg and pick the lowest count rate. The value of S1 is 111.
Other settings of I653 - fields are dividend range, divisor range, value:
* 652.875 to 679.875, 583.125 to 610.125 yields 1.19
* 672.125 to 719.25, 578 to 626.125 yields 1.23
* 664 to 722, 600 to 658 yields 1.12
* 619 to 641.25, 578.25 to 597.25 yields 1.22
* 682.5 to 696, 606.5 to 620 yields 1.13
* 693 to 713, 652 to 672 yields 1.06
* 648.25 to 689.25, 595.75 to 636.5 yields 1.10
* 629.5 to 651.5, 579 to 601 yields 1.19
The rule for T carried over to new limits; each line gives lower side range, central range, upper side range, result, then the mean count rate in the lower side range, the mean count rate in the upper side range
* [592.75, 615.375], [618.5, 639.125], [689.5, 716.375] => -0.04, 115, 137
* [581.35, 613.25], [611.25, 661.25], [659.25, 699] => -0.03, 110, 133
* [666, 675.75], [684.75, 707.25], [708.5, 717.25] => 0.04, 129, 145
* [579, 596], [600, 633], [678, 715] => -0.07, 102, 137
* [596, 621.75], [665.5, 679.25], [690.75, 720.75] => 0.01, 116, 140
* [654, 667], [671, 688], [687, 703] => -0.04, 130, 132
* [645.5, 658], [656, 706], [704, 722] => 0.01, 125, 145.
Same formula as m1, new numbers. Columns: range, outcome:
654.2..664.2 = 130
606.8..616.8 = 117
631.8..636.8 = 126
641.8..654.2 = 125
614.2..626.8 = 120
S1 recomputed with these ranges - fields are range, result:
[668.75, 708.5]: 128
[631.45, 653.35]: 121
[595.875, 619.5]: 108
